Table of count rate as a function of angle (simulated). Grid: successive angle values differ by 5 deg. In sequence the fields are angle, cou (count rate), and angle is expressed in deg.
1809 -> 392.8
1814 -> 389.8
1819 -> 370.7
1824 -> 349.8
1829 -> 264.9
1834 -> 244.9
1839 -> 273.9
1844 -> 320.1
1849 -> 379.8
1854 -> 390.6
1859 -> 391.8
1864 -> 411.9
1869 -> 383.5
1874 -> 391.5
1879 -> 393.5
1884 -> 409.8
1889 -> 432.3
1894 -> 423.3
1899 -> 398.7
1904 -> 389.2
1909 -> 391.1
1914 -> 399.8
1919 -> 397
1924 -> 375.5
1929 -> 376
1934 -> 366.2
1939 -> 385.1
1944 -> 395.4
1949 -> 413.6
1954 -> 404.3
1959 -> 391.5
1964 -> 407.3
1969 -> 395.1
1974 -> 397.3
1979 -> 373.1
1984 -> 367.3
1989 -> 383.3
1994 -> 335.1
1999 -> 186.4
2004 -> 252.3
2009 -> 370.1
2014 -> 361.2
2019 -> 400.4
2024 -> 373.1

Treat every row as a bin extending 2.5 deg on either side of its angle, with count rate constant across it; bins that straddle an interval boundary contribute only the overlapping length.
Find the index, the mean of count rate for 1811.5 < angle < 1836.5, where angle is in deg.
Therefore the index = 324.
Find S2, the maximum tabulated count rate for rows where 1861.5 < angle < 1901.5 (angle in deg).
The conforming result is 432.3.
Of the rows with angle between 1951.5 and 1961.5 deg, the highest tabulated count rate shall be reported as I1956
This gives 404.3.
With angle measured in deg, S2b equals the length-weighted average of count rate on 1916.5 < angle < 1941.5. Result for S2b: 380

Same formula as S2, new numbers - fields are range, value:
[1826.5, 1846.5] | 320.1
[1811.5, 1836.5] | 389.8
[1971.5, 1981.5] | 397.3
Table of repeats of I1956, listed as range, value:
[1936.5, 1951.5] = 413.6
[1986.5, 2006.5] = 383.3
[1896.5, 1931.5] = 399.8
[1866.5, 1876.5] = 391.5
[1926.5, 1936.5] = 376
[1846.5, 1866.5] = 411.9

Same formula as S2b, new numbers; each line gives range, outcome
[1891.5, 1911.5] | 401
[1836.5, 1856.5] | 341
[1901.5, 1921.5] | 394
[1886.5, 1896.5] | 428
